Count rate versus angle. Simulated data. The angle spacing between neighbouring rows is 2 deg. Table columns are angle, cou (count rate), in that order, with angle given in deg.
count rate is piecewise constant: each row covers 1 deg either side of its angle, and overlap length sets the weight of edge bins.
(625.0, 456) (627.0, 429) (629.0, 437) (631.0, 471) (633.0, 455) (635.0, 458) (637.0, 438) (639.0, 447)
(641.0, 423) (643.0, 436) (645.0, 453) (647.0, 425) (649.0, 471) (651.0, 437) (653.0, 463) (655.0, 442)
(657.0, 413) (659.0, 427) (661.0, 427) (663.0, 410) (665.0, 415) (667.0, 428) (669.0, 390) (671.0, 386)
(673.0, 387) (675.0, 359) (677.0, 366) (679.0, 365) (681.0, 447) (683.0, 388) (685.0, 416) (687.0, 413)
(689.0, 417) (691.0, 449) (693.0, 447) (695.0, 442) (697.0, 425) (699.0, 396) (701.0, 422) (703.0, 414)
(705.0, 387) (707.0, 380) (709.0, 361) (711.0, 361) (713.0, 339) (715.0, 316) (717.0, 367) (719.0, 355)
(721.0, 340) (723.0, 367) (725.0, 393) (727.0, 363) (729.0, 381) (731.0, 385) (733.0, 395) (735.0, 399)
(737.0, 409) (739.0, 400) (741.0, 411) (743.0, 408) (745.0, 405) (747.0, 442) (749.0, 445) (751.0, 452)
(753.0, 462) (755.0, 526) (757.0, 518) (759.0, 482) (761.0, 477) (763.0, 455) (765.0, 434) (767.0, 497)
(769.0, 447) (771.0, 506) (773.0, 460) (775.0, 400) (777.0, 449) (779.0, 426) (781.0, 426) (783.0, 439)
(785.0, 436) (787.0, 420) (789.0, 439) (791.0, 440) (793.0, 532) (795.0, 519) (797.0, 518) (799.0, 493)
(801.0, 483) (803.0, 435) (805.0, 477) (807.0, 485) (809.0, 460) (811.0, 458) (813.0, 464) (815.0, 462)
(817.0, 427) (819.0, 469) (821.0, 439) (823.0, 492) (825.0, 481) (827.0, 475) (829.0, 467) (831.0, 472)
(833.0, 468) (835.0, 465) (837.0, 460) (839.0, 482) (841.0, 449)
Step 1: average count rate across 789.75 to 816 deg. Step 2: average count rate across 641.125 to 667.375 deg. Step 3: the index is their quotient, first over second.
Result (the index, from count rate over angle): 1.10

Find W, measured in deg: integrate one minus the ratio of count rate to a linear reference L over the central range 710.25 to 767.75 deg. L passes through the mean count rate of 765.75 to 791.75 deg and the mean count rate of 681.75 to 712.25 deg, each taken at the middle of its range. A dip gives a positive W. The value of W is 1.94 deg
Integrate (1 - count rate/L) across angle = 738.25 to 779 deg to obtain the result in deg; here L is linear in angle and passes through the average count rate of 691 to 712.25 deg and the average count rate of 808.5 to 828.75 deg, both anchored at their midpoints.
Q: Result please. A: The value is -1.9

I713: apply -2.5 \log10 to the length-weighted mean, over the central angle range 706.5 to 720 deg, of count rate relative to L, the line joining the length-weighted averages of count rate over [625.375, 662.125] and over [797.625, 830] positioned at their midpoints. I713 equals 0.27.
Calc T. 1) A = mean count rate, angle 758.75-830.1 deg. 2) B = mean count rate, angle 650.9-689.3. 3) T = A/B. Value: 1.1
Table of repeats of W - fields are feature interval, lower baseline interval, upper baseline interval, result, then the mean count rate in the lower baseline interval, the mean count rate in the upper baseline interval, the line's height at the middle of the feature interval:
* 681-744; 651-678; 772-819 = 5.1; 410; 459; 428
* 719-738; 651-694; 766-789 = 2.2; 413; 446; 430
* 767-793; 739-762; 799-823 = 0.7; 455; 463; 459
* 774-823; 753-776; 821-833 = 1.5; 472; 473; 473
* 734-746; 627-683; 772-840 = 1.1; 424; 462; 446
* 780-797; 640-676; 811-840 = -0.1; 422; 466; 456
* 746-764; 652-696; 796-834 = -1.1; 414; 470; 446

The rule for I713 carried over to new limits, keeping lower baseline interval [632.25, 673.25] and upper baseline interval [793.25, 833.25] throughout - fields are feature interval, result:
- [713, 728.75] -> 0.248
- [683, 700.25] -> 0.044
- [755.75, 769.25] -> -0.036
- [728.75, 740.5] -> 0.144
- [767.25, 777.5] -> 0.016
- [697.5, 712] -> 0.142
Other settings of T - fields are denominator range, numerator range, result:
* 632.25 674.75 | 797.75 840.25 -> 1.09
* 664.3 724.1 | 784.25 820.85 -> 1.19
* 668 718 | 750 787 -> 1.17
